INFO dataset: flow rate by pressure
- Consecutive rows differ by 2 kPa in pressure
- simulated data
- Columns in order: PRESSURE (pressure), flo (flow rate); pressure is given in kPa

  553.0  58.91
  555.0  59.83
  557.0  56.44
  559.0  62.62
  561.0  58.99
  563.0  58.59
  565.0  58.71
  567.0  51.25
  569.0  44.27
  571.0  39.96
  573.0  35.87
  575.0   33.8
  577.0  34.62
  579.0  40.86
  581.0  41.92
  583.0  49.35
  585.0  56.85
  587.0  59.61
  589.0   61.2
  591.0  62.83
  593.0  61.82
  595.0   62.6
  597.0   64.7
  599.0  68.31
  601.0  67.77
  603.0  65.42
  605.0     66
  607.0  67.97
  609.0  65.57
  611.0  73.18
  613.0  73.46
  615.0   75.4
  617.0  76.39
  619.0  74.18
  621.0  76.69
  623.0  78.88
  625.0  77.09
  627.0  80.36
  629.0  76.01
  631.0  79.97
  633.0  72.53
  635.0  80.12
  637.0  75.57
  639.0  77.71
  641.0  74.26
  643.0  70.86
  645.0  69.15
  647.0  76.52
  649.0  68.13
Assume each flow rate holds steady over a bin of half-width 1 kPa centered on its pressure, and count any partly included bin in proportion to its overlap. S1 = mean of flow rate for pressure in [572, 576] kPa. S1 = 34.8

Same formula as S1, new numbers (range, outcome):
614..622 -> 75.7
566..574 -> 42.8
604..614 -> 69.2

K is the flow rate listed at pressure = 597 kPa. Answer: 64.7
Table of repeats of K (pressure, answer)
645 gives 69.15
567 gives 51.25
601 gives 67.77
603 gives 65.42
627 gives 80.36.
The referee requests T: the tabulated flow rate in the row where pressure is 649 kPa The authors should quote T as 68.13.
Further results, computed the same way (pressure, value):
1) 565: 58.71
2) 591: 62.83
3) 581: 41.92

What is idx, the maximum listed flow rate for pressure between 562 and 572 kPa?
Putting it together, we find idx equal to 58.71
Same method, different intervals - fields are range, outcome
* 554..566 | 62.62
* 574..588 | 59.61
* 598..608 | 68.31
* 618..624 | 78.88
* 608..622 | 76.69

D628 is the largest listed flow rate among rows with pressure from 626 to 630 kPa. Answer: 80.36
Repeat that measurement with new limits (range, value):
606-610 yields 67.97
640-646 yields 74.26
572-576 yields 35.87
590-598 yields 64.7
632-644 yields 80.12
